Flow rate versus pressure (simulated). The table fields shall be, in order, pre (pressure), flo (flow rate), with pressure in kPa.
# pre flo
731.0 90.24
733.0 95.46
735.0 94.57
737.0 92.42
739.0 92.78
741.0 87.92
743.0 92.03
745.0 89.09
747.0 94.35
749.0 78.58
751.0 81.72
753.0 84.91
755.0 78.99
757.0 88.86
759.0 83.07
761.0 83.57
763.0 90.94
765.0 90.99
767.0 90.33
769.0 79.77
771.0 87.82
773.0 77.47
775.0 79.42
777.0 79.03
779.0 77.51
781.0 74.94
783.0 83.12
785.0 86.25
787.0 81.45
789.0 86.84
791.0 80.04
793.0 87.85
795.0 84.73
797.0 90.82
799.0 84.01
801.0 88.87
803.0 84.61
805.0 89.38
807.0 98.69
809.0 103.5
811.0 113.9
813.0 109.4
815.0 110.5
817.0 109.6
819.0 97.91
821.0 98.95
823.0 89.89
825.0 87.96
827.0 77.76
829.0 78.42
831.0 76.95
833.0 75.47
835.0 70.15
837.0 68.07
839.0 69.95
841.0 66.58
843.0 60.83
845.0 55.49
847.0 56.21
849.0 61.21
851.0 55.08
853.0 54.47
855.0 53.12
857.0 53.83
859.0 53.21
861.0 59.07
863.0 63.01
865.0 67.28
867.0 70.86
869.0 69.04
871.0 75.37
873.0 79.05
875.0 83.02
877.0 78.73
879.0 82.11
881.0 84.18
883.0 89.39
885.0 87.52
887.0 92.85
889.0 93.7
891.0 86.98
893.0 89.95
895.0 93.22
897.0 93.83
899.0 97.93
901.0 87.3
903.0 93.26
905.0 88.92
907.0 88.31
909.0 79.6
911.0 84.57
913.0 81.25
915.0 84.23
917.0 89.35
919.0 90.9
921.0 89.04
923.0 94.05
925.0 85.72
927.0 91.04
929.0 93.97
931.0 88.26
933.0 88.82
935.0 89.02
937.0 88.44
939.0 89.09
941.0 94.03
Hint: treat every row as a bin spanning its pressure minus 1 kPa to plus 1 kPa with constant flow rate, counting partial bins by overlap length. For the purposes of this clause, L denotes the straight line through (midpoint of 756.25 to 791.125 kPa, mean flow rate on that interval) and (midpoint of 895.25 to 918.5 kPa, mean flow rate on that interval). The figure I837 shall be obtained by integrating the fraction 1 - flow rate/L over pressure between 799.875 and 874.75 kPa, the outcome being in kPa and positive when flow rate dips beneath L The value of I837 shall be 7.36 kPa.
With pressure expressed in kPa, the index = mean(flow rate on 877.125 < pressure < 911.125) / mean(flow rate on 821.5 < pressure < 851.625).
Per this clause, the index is 1.26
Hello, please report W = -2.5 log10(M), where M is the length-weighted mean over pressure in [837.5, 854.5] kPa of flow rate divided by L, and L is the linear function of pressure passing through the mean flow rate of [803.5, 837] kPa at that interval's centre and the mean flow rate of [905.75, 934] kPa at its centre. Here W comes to 0.45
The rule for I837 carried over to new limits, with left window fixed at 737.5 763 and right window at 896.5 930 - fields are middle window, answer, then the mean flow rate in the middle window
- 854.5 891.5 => 5.6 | 75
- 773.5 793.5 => 1.3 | 81.4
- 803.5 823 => -3.3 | 102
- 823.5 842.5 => 2.8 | 74.6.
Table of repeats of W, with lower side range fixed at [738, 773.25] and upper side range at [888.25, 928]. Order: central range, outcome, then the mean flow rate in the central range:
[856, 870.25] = 0.37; 62.6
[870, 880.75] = 0.11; 80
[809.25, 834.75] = -0.07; 93.5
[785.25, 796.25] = 0.03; 84.5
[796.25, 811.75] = -0.08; 94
